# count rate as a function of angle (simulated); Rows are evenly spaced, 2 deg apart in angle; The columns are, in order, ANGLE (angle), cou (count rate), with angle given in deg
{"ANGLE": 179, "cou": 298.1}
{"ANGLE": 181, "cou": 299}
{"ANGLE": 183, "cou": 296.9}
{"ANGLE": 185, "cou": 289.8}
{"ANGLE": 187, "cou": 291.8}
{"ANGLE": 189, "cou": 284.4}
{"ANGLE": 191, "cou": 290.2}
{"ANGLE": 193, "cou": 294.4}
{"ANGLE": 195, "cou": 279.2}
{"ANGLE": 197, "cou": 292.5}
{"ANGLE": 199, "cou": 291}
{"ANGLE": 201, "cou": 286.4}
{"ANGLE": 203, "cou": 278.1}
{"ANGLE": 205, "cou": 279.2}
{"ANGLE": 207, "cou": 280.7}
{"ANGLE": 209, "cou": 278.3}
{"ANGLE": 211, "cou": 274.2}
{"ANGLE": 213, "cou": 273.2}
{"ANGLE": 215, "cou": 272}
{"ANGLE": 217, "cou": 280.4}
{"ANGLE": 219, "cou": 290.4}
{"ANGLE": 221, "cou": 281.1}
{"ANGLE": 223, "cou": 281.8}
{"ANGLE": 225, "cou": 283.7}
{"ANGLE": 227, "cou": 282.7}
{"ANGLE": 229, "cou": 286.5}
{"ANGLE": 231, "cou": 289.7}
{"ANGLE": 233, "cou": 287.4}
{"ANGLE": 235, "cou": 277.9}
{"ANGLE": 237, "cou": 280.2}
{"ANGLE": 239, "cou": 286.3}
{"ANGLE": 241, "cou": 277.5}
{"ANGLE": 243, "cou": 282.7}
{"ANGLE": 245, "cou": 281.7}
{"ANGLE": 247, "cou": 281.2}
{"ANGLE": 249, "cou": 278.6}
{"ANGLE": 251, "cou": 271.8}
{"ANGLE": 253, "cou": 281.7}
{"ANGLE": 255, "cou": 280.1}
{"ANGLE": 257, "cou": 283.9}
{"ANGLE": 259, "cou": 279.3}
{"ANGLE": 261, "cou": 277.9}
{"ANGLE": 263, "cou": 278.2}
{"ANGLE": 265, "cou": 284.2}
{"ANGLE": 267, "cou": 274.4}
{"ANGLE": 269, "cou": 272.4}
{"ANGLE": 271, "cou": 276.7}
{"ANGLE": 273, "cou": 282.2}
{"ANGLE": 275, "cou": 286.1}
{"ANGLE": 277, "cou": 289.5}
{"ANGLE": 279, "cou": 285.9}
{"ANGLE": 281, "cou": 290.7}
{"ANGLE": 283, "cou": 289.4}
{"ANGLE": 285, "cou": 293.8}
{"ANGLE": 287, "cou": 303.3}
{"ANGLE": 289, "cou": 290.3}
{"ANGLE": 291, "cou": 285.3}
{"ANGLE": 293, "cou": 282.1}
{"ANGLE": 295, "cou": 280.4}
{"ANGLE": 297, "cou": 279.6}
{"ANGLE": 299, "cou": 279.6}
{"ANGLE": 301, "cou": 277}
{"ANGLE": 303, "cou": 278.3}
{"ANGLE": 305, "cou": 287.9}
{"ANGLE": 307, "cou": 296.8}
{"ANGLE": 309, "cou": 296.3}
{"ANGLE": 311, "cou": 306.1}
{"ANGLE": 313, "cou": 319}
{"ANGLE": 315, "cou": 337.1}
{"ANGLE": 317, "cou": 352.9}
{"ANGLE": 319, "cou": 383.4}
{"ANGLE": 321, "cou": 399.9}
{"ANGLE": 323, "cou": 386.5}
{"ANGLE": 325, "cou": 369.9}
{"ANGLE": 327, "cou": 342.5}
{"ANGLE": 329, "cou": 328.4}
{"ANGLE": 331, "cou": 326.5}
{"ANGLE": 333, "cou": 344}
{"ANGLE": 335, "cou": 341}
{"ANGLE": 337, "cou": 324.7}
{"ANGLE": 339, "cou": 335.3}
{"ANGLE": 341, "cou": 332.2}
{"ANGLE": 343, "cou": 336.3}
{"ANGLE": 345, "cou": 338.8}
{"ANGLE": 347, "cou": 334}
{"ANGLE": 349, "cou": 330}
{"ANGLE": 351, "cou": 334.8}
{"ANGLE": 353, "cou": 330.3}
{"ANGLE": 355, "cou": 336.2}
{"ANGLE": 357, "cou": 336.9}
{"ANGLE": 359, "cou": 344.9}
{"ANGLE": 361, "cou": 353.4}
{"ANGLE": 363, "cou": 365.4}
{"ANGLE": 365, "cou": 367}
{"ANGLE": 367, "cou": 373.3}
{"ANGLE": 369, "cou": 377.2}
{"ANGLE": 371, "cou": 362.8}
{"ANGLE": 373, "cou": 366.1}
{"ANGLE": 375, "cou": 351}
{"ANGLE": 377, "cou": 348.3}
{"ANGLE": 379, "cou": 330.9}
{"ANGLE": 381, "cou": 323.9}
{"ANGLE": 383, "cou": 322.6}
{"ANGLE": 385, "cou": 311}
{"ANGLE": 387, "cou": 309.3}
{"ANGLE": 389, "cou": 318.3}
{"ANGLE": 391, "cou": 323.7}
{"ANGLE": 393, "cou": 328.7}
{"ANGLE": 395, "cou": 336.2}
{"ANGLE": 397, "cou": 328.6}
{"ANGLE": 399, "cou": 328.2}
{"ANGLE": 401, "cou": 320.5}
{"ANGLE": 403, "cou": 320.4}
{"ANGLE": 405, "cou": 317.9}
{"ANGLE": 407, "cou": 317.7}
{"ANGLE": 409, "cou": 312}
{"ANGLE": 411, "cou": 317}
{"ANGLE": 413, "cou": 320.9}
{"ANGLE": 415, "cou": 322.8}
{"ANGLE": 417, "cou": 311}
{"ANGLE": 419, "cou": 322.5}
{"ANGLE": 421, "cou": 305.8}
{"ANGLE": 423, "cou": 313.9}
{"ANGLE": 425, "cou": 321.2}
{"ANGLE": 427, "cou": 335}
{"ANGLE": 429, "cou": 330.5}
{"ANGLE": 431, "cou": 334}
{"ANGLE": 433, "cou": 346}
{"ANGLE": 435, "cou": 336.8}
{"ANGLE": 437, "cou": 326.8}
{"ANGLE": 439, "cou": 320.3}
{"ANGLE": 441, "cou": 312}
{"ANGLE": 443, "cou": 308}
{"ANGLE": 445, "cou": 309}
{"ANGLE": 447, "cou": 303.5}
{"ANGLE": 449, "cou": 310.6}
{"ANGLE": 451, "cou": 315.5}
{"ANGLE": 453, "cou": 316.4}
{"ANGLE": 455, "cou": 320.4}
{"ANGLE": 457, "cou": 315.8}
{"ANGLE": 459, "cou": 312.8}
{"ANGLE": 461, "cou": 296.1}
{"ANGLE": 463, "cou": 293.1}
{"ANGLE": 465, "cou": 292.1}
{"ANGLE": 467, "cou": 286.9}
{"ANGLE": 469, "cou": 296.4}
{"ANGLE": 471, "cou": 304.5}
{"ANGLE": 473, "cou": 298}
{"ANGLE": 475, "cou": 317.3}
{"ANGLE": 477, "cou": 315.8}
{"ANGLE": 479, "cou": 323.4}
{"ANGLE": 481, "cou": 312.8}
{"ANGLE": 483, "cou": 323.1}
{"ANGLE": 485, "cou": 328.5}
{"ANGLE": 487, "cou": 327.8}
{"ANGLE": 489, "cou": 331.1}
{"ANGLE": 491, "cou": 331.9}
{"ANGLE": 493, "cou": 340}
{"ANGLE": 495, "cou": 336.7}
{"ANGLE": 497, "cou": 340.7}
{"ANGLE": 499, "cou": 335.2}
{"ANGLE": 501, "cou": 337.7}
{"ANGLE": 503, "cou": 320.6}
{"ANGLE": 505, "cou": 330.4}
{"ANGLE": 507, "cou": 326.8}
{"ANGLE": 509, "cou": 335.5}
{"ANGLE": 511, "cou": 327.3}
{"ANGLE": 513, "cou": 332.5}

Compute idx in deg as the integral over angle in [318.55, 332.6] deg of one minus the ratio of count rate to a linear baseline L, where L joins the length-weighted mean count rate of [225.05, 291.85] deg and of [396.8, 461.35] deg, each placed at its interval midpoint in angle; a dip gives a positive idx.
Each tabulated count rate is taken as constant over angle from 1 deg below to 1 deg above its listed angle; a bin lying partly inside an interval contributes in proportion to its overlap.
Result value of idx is -3.0 deg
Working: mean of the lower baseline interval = 283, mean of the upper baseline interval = 319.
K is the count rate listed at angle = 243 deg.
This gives 282.7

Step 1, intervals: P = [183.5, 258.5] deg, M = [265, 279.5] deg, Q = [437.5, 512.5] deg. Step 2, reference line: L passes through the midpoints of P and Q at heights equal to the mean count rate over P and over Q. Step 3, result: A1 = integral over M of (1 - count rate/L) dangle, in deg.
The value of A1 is 0.4 deg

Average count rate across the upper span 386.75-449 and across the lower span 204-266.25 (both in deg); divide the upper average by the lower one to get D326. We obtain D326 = 1.14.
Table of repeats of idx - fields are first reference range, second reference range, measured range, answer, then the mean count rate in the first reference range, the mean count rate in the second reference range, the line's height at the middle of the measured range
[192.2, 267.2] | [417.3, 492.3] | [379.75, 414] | -1.5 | 282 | 316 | 307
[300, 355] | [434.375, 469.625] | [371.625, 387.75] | -0.6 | 332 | 309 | 323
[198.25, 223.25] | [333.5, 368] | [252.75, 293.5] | 3.1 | 280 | 342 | 308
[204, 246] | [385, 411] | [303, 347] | -4.6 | 281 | 321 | 304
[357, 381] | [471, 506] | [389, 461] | 4.5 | 356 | 326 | 342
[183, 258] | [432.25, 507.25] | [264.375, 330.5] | -2.7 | 283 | 318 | 294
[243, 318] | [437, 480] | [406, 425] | -0.8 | 288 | 308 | 304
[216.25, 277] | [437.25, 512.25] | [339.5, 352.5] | -1.6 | 281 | 318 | 297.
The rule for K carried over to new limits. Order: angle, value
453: 316.4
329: 328.4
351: 334.8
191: 290.2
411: 317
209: 278.3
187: 291.8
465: 292.1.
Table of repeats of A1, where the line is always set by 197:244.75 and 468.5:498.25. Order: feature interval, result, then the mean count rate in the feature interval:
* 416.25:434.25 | -0.6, 325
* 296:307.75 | 0.5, 283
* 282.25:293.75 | 0.1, 291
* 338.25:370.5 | -4.6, 346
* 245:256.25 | 0.3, 279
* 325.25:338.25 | -1.6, 337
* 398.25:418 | -0.5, 319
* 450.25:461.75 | 0.2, 313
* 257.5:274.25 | 0.6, 278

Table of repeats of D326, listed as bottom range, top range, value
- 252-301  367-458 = 1.15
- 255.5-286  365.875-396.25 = 1.20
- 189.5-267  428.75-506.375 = 1.13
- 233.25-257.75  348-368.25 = 1.24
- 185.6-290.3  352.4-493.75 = 1.15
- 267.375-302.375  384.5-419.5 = 1.13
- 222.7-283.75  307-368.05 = 1.22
